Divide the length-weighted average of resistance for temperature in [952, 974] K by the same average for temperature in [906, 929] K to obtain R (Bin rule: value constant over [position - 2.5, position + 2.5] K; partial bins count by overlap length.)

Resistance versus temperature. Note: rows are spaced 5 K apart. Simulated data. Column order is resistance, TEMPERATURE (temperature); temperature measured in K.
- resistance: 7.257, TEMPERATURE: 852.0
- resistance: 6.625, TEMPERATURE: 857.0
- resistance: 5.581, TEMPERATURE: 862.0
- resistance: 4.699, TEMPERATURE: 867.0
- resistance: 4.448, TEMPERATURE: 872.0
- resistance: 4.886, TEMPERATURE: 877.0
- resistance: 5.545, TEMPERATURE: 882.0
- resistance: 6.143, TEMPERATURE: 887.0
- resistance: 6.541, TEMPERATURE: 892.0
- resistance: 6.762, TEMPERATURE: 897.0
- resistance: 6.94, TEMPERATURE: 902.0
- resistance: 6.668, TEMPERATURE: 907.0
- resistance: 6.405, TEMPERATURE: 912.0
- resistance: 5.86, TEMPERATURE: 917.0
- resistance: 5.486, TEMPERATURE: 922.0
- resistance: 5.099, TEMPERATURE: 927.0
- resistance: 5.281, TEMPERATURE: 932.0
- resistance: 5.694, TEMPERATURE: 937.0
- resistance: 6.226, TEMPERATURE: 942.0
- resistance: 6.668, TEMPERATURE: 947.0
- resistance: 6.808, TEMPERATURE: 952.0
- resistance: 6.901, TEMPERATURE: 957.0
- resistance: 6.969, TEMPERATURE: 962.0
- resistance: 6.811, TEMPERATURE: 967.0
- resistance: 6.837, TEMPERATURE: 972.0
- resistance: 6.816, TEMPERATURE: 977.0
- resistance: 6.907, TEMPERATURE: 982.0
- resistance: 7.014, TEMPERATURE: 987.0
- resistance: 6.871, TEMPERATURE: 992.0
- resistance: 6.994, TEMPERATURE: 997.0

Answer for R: 1.17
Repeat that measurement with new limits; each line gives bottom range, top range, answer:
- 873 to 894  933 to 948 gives 1.07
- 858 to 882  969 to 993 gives 1.36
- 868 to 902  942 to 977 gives 1.18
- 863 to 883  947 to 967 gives 1.40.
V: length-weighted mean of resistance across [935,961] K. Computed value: 6.5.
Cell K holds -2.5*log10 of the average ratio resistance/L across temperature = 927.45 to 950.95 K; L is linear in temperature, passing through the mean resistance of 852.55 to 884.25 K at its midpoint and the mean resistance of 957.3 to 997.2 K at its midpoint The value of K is 0.08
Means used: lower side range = 5.42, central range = 5.94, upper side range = 6.9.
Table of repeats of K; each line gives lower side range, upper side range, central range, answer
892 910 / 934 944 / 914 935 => 0.144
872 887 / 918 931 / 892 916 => -0.242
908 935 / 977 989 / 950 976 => -0.056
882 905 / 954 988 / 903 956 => 0.102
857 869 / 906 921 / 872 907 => -0.035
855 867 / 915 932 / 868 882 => 0.182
